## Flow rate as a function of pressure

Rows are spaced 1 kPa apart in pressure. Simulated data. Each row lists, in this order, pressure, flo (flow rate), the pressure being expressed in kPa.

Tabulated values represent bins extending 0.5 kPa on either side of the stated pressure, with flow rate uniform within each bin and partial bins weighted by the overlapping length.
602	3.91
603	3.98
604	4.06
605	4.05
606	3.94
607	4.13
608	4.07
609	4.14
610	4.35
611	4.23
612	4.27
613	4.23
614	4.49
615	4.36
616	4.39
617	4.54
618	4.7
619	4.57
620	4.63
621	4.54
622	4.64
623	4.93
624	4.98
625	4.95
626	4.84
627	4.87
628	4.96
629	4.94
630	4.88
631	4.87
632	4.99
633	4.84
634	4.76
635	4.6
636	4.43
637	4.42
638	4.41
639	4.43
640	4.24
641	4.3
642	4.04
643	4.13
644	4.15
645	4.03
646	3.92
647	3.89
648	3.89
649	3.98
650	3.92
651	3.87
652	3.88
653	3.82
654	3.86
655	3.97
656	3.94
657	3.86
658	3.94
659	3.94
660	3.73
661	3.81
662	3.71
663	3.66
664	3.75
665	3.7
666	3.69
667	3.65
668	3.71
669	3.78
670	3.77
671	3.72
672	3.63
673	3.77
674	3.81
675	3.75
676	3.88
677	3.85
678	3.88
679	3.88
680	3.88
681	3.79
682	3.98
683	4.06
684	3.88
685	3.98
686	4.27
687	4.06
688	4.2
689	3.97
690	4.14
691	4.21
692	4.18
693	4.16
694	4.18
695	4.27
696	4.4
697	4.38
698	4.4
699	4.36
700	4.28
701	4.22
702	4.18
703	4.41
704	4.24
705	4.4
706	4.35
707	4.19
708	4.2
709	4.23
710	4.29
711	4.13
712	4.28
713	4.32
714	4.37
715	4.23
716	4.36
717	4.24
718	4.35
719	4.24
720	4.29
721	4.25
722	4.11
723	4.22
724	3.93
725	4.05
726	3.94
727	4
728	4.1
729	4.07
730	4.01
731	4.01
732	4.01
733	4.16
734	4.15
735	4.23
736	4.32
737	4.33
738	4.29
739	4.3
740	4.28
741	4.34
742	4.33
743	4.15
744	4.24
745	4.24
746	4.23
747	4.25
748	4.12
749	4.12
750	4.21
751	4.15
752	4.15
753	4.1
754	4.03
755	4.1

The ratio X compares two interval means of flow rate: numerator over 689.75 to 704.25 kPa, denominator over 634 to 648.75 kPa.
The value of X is 1.01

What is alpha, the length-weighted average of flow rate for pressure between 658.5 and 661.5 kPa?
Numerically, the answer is 3.83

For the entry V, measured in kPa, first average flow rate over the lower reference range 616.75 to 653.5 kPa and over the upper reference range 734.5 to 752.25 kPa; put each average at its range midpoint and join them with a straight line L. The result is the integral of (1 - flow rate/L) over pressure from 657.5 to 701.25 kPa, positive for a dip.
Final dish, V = 4.06 kPa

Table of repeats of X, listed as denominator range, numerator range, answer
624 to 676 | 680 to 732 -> 1.01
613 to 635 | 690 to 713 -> 0.90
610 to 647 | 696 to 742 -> 0.93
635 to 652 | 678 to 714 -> 1.01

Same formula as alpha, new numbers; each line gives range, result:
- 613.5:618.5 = 4.5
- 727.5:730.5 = 4.06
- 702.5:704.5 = 4.33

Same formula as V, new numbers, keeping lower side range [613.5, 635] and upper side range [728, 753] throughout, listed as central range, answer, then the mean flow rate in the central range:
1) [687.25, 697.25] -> 0.5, 4.2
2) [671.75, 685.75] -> 1.9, 3.87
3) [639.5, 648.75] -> 1.2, 4.06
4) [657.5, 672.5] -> 2.6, 3.75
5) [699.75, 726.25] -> 0.5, 4.24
